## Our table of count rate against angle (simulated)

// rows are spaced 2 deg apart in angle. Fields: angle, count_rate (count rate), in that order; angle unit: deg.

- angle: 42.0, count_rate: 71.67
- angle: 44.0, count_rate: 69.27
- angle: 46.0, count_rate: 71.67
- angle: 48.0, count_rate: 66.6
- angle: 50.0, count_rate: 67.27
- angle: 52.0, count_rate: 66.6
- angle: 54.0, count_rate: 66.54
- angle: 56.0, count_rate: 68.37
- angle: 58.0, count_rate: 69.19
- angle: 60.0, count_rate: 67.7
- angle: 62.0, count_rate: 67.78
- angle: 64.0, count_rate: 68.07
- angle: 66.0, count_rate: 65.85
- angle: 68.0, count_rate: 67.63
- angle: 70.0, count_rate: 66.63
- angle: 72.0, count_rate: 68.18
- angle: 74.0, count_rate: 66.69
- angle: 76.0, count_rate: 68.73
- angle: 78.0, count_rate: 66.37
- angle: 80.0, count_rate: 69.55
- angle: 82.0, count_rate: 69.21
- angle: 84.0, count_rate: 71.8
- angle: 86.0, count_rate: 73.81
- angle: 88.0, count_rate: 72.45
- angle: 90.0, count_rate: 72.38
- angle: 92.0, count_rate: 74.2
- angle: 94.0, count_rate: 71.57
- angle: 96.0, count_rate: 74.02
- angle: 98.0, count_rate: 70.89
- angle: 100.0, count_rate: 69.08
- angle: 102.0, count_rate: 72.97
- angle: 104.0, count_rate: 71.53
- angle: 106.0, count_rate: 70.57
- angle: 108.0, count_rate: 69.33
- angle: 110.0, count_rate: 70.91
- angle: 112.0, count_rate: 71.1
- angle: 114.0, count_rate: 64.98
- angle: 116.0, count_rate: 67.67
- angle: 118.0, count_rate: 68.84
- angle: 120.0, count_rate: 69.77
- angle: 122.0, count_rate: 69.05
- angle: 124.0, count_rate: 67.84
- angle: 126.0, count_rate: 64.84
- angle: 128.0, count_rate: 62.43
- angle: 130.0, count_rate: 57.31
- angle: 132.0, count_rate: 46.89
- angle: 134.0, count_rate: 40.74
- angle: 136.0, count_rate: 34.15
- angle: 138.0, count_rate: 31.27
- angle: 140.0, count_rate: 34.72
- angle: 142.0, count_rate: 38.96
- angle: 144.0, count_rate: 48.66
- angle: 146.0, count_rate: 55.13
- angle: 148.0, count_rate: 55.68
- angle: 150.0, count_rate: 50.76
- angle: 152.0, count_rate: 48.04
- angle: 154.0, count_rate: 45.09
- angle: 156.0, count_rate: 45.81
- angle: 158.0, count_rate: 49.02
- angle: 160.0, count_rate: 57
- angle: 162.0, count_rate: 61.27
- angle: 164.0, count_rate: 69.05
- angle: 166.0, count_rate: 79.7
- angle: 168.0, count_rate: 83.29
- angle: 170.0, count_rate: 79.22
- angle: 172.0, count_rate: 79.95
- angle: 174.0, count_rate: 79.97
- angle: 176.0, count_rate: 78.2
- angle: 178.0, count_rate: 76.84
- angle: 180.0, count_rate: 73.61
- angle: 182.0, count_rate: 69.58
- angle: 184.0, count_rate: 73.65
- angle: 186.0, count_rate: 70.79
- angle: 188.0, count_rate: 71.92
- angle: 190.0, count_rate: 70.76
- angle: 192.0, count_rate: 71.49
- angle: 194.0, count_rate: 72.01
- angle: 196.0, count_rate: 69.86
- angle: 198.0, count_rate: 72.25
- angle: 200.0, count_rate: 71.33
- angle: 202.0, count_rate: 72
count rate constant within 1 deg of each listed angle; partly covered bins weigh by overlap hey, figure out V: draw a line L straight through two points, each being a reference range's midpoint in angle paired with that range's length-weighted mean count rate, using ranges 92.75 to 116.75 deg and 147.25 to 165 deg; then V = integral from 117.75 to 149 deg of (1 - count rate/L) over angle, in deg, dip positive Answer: 4.5 deg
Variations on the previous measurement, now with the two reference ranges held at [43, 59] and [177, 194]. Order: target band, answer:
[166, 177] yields -1.3 deg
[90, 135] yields 2.1 deg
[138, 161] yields 7.7 deg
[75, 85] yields 0.0 deg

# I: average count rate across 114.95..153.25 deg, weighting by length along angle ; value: 53.3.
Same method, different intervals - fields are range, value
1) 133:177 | 56.6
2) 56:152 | 63.5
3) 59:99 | 69.7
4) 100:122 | 69.7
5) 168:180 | 78.8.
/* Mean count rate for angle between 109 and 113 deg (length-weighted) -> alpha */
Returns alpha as 71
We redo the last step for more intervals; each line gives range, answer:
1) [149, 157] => 47.4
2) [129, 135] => 48.3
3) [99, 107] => 71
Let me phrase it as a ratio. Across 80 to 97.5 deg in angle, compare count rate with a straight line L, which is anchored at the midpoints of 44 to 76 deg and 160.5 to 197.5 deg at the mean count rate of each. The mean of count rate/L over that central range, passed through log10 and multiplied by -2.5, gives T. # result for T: -0.05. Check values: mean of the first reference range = 67.7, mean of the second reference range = 73.7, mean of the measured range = 72.2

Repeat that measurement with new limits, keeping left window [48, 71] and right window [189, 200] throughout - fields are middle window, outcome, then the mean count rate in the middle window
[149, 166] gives 0.27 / 54.8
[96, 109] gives -0.04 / 71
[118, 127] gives 0.02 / 68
